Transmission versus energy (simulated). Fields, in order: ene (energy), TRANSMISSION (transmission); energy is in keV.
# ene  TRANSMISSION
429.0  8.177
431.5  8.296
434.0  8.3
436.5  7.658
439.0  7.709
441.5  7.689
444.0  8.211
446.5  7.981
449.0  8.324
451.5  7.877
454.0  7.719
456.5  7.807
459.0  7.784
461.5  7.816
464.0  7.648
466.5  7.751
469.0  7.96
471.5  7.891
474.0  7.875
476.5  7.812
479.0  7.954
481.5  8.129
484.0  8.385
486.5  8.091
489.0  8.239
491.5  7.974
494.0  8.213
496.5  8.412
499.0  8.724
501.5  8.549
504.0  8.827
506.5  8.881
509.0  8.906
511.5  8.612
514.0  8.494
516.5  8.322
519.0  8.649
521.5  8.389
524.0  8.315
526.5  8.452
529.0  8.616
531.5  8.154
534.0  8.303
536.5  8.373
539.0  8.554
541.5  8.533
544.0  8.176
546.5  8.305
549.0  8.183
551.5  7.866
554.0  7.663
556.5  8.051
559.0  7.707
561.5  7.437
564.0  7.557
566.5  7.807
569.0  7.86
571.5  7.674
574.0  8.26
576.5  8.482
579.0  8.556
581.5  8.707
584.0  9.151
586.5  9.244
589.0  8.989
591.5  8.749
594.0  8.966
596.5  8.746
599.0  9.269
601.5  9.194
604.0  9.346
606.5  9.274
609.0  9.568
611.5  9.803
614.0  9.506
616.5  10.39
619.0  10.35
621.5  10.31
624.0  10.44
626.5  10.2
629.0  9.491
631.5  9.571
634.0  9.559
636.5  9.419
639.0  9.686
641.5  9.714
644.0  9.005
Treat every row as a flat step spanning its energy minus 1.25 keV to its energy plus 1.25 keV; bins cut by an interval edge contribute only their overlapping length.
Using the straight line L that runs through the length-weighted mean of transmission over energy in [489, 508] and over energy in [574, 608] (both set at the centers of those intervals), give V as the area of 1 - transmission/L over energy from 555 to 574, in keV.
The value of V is 2.3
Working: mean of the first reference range 8.5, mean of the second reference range 8.95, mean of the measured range 7.76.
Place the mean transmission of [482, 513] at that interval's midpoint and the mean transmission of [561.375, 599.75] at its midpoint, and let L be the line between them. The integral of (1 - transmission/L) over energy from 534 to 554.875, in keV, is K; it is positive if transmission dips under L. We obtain 0.6 keV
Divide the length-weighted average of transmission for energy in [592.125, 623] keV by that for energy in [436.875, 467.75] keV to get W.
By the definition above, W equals 1.22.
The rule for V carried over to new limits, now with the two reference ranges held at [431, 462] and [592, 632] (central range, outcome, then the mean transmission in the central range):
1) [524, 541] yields 0.8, 8.41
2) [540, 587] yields 5.1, 8.15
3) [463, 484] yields 0.8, 7.91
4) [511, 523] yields 0.2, 8.48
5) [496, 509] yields -0.3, 8.72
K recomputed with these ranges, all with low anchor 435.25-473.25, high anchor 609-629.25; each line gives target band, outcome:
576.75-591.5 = 1.09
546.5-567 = 3.13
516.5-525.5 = 0.32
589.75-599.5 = 0.82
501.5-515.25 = -0.24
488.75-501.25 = 0.09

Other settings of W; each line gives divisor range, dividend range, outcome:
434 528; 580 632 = 1.16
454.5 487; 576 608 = 1.14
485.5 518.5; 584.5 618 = 1.10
